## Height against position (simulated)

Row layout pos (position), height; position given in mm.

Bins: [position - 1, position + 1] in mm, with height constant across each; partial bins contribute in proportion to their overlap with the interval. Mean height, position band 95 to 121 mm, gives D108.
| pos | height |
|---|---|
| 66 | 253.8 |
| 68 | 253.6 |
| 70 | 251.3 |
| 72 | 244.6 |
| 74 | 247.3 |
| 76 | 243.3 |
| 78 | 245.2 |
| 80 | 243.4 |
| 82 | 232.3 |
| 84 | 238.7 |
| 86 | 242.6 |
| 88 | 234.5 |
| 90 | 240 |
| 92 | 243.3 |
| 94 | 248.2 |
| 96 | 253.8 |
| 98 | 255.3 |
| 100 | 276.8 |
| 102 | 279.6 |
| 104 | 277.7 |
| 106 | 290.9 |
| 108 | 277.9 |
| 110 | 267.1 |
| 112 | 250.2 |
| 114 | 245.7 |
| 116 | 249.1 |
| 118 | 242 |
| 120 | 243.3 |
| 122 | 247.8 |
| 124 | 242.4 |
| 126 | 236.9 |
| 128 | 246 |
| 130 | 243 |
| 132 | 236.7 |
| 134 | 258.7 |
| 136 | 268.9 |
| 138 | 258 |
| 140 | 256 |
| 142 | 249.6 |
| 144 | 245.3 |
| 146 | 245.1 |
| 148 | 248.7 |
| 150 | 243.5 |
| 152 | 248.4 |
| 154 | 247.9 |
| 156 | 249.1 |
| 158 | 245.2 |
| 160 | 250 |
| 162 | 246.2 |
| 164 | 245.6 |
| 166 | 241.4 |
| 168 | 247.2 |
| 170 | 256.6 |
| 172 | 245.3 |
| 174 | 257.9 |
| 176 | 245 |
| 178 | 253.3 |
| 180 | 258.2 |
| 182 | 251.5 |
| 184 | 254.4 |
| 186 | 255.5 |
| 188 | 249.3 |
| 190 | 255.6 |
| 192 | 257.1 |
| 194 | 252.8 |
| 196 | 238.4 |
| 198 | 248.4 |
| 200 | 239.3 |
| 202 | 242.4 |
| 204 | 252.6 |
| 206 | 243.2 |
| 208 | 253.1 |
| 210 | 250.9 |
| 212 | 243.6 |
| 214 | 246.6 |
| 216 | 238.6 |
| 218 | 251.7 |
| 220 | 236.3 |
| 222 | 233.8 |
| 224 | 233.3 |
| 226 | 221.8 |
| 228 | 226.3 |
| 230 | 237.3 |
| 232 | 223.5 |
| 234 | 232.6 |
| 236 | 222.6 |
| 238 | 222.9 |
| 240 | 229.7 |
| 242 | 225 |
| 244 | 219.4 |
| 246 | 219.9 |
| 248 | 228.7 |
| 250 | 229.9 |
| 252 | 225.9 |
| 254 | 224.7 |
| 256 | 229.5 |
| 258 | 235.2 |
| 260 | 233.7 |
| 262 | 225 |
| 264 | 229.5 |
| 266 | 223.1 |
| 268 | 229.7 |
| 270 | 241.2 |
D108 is 262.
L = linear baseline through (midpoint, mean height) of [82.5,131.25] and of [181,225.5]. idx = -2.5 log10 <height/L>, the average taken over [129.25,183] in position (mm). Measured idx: 0.00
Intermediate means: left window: 253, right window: 246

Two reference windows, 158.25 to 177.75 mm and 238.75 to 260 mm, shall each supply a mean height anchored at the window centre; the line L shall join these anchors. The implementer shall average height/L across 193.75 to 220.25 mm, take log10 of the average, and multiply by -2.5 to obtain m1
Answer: -0.03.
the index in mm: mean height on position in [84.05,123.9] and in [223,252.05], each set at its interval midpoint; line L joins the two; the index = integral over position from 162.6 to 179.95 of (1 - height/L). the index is -0.6 mm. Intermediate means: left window 255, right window 227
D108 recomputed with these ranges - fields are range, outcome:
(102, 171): 252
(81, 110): 257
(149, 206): 249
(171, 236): 244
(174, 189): 253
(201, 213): 248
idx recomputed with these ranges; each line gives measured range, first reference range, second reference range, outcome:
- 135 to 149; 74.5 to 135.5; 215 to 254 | -0.04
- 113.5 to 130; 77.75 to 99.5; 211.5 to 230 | -0.01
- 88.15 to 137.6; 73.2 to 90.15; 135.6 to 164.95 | -0.04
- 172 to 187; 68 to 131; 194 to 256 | -0.05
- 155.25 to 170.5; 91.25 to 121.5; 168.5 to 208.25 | 0.03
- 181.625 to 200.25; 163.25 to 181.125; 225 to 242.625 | -0.03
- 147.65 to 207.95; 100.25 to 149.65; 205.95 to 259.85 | -0.02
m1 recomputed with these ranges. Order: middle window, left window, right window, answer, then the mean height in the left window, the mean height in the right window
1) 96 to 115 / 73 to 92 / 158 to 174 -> -0.108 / 241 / 248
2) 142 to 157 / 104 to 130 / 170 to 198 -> 0.025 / 254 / 252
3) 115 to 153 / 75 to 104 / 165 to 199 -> 0.010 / 249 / 251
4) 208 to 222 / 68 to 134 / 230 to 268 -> -0.054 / 251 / 227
